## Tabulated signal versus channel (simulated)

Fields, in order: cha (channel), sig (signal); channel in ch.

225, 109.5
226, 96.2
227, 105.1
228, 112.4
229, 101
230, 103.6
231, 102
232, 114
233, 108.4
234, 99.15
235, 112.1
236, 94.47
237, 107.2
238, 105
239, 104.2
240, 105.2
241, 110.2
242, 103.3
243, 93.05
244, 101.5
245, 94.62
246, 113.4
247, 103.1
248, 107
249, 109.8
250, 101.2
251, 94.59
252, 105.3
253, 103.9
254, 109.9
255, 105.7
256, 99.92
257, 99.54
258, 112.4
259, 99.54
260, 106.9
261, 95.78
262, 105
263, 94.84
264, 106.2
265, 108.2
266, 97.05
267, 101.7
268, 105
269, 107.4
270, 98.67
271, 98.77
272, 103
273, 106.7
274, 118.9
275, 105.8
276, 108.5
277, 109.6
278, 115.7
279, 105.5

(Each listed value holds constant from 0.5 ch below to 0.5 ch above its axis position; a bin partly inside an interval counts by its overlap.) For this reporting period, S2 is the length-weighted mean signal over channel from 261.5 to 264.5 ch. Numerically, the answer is 102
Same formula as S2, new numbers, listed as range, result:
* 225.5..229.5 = 104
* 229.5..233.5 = 107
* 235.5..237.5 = 101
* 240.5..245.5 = 101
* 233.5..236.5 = 102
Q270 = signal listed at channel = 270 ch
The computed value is 98.67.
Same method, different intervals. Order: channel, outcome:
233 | 108.4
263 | 94.84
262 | 105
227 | 105.1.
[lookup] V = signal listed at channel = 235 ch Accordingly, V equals 112.1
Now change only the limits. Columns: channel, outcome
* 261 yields 95.78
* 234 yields 99.15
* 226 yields 96.2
